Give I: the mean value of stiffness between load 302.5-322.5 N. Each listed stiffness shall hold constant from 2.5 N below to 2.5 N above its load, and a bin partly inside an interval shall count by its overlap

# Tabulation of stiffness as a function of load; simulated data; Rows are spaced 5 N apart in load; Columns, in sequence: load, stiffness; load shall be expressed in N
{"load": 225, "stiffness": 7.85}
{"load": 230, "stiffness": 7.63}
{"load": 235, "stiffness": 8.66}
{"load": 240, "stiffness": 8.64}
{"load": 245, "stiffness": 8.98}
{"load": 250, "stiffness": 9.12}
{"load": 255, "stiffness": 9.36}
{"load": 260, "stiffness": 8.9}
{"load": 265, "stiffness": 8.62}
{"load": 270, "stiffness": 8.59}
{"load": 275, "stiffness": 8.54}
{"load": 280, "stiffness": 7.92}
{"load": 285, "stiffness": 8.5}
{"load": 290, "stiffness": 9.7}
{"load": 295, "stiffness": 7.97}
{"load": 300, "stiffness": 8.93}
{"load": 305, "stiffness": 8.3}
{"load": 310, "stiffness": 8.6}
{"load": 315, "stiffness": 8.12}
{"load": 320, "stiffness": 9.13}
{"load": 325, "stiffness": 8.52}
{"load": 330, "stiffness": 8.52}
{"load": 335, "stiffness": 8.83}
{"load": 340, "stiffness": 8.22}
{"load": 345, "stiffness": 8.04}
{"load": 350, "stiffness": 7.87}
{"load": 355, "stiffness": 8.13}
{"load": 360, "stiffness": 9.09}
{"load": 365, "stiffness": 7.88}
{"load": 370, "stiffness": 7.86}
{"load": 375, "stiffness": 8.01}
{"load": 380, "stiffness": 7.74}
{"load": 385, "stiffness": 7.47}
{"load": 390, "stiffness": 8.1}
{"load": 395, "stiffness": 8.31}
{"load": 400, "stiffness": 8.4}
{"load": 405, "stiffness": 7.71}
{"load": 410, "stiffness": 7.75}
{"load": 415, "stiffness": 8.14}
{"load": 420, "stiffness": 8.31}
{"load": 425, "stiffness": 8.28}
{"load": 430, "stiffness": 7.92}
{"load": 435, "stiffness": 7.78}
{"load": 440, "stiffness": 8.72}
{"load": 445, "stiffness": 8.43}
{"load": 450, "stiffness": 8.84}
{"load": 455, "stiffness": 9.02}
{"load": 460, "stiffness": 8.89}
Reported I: 8.54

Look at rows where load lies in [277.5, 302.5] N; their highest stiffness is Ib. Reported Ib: 9.7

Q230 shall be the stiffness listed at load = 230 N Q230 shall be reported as 7.63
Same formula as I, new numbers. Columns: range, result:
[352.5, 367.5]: 8.37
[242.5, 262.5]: 9.09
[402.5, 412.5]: 7.73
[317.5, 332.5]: 8.72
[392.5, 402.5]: 8.36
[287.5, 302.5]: 8.87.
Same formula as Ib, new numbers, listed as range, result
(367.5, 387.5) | 8.01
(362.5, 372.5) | 7.88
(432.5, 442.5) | 8.72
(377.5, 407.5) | 8.4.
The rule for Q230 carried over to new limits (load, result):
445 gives 8.43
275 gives 8.54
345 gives 8.04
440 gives 8.72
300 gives 8.93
